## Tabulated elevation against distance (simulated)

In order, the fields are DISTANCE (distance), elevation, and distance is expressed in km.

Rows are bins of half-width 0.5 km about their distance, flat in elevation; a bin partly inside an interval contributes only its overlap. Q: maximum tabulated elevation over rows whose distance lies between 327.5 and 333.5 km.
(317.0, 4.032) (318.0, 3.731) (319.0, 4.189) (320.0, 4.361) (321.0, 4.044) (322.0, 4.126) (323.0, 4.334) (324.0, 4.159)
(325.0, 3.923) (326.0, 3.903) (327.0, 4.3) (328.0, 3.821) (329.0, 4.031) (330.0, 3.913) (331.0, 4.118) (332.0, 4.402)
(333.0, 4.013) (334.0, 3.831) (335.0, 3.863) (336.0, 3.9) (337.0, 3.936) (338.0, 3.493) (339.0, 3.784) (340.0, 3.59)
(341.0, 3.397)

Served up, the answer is 4.402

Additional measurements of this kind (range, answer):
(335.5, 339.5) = 3.936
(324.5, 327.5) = 4.3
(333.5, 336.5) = 3.9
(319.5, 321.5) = 4.361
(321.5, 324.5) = 4.334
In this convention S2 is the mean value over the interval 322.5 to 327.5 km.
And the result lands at 4.12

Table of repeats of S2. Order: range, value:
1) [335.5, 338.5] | 3.78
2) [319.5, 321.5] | 4.2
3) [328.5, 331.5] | 4.02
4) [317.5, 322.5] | 4.09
